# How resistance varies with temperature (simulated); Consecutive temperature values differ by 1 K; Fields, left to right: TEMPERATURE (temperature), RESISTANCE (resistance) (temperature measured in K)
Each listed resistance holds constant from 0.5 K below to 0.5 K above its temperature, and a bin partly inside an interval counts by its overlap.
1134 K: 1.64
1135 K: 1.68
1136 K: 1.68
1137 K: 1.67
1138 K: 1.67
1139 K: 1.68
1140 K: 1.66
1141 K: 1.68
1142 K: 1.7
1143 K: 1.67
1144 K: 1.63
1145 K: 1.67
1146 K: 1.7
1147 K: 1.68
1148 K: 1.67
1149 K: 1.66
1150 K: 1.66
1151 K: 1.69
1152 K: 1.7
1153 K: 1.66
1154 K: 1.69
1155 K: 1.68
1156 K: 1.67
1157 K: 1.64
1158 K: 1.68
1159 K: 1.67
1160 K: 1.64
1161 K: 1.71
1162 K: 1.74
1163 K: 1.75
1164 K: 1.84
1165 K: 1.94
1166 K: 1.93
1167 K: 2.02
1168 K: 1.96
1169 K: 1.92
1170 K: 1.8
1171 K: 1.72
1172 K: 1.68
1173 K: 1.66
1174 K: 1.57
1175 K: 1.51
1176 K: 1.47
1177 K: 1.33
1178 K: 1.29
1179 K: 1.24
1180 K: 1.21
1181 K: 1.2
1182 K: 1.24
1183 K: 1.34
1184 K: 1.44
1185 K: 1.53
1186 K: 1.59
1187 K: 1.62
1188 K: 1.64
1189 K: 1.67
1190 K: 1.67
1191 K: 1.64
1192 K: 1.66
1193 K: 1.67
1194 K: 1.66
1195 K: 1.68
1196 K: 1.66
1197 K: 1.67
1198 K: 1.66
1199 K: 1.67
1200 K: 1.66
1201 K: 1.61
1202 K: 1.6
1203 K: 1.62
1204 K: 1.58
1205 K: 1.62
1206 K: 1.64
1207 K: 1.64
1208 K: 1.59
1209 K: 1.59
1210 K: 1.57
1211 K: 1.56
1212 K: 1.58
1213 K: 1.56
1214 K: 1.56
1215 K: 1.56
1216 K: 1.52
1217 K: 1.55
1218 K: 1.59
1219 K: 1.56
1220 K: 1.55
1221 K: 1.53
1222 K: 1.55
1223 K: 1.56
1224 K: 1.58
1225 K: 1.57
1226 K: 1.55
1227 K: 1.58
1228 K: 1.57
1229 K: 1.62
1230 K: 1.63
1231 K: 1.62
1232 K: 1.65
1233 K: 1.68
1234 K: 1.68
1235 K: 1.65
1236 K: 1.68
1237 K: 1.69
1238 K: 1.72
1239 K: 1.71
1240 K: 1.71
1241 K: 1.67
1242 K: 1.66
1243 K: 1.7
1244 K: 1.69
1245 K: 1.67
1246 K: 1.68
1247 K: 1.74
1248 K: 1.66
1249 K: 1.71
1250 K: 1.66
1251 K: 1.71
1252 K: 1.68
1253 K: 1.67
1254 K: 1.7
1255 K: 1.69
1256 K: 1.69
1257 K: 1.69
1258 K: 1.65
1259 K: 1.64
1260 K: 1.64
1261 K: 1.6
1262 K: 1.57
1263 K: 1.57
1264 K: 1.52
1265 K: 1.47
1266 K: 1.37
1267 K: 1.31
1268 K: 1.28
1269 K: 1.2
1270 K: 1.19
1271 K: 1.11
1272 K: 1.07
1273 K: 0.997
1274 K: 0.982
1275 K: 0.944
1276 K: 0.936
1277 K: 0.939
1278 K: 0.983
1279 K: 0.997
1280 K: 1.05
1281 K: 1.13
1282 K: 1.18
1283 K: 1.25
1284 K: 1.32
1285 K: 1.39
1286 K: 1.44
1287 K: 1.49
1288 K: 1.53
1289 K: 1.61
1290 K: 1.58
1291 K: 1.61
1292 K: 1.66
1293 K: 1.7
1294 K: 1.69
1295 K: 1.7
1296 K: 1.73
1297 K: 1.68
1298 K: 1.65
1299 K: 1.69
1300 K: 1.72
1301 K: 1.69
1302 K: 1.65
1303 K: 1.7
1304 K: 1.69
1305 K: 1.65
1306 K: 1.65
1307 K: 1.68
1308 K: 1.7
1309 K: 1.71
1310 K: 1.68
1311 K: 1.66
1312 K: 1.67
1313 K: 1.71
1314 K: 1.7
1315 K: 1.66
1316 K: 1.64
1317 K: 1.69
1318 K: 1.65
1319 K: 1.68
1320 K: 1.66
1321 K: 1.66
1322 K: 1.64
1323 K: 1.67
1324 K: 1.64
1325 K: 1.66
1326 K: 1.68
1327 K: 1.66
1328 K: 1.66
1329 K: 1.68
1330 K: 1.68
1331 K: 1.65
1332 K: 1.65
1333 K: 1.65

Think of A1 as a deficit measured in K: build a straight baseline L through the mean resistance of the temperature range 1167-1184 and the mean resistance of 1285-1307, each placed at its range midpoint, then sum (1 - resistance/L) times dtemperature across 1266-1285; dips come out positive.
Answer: 5.9 K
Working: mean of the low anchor 1.52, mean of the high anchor 1.64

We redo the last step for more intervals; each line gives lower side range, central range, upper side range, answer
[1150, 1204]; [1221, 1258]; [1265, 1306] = -4.07 K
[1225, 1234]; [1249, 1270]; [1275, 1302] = -0.52 K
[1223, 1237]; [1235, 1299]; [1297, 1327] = 6.07 K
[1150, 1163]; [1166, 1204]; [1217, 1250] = 1.66 K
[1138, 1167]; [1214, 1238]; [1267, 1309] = -0.79 K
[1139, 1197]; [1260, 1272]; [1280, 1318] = 1.70 K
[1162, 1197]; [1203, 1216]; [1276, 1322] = 0.09 K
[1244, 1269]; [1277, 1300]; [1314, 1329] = 2.54 K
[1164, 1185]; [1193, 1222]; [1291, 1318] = 0.05 K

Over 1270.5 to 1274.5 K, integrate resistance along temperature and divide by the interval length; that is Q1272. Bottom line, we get 1.04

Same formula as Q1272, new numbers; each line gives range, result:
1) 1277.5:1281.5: 1.04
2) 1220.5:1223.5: 1.55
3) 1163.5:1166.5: 1.9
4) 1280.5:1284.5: 1.22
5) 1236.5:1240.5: 1.71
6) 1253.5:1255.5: 1.69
